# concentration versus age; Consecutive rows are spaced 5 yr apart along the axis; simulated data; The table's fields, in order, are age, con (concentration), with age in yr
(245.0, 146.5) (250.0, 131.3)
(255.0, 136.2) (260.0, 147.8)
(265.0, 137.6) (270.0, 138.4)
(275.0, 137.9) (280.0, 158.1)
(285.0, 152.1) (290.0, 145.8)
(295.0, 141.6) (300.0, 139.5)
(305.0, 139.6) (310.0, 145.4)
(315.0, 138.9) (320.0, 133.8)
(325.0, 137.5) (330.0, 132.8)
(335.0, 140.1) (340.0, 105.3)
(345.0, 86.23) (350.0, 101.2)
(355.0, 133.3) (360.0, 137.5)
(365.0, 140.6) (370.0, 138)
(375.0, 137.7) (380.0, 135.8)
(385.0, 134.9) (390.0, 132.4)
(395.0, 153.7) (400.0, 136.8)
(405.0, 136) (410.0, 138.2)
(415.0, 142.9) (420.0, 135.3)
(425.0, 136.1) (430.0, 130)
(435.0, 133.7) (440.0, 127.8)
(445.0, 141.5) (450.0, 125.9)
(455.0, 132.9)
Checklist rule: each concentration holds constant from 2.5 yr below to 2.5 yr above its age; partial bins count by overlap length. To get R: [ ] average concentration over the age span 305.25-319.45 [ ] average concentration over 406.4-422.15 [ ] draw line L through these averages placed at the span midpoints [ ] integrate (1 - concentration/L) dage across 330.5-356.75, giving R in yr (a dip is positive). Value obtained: 4.9 yr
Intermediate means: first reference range 141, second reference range 139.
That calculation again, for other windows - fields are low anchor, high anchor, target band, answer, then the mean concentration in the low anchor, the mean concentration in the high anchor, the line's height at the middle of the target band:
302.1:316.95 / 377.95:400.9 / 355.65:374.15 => 0.21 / 141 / 139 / 140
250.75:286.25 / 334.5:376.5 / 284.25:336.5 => -2.60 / 143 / 123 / 134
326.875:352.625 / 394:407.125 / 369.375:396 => -1.00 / 114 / 141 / 133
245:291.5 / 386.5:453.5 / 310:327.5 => 0.34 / 143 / 136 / 141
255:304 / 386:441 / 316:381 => 5.75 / 144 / 137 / 140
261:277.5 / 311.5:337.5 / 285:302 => -0.71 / 139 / 137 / 138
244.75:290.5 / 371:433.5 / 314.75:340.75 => 1.47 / 143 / 137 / 140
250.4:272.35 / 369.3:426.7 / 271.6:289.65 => -1.21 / 139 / 138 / 139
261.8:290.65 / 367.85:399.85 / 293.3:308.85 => 0.32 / 145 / 139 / 144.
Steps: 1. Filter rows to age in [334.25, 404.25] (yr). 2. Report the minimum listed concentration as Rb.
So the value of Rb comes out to 86.23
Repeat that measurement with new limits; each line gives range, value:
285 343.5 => 105.3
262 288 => 137.6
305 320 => 133.8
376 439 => 130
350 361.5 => 101.2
